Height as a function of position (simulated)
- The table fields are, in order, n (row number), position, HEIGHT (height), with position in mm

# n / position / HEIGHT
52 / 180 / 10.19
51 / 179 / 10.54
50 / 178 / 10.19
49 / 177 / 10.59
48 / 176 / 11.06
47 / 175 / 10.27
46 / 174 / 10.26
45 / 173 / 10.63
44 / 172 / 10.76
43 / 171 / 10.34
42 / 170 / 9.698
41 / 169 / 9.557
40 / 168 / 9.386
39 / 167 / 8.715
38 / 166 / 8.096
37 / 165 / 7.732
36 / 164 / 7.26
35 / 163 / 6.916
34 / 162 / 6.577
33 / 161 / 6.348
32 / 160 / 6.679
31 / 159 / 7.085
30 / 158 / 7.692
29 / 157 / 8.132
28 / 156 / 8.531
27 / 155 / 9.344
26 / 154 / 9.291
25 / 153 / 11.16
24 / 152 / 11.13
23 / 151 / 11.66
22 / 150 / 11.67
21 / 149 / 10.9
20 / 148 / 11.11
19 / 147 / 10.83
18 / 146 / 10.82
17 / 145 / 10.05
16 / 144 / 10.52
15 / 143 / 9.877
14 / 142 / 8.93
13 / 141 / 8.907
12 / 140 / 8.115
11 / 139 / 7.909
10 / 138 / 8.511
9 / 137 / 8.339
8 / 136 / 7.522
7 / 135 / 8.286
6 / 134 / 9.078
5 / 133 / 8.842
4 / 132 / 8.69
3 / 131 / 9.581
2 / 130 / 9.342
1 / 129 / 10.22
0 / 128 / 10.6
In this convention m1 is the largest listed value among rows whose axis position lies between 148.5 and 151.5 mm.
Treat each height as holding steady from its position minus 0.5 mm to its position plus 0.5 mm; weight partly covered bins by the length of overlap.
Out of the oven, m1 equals 11.67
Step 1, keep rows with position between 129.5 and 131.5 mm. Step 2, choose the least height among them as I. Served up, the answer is 9.342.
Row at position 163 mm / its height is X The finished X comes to 6.916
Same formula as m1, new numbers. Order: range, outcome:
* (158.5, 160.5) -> 7.085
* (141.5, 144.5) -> 10.52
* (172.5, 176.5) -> 11.06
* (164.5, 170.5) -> 9.698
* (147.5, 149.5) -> 11.11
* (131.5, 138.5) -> 9.078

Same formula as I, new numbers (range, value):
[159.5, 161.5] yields 6.348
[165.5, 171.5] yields 8.096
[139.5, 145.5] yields 8.115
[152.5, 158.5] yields 7.692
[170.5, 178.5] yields 10.19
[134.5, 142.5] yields 7.522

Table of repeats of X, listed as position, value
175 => 10.27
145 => 10.05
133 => 8.842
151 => 11.66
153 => 11.16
